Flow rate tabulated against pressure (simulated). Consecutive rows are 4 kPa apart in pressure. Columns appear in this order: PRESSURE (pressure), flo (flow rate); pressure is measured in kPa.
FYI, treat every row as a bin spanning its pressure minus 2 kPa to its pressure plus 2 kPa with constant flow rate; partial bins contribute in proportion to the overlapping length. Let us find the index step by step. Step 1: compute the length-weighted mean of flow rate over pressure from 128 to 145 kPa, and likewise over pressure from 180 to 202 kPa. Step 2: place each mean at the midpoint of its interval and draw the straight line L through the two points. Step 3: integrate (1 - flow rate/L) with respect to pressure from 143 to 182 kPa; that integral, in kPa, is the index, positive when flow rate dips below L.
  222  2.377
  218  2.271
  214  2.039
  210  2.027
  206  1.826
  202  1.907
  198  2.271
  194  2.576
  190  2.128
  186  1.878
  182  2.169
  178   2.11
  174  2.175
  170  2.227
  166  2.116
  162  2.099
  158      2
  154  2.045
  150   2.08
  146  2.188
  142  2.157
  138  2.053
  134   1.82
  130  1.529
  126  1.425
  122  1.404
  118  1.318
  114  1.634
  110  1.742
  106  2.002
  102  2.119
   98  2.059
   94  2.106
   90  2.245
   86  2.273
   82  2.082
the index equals -1.6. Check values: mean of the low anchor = 1.91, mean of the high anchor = 2.18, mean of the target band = 2.12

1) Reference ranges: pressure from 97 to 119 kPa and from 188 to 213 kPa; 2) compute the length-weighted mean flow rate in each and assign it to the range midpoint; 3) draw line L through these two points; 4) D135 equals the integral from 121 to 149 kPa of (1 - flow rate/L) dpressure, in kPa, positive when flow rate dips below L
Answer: 1.36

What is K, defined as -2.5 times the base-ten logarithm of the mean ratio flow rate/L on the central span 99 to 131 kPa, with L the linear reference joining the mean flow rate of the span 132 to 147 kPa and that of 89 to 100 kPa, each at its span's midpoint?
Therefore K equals 0.25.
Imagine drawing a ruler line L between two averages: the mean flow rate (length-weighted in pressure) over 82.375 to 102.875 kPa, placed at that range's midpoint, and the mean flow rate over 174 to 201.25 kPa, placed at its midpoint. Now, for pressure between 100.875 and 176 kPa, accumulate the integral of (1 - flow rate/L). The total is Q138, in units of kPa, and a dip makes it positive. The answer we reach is 9.2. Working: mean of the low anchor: 2.16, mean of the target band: 1.9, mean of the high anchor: 2.17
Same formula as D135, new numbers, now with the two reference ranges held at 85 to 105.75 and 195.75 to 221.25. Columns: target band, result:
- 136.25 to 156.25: 0.08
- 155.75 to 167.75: 0.19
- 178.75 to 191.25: 0.19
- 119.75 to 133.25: 4.07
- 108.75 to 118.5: 2.48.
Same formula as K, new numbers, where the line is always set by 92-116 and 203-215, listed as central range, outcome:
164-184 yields -0.111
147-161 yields -0.059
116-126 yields 0.378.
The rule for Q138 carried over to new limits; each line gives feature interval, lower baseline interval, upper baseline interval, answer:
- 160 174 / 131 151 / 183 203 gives -0.3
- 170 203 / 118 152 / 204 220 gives -3.4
